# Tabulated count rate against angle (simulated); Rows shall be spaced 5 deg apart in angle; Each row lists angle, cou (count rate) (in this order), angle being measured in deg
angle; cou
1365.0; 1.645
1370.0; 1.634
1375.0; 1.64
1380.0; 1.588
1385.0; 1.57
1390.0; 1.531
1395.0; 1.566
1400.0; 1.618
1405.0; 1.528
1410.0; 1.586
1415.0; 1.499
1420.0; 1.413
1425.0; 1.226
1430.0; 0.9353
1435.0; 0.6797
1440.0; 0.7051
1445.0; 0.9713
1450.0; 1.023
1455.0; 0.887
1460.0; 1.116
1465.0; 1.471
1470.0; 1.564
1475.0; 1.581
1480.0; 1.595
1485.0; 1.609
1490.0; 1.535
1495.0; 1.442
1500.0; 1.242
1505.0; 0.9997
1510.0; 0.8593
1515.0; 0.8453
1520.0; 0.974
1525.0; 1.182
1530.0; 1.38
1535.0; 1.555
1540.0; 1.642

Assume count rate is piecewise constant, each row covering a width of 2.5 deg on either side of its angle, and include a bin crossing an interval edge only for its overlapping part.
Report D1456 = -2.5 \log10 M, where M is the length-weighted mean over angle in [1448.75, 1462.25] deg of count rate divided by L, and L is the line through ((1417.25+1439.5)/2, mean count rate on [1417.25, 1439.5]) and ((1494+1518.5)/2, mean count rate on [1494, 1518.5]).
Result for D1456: 0.04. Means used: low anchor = 1.04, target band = 1.01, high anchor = 1.05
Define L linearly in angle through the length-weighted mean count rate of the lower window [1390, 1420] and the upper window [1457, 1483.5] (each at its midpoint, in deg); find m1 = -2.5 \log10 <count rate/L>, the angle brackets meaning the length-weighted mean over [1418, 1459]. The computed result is 0.46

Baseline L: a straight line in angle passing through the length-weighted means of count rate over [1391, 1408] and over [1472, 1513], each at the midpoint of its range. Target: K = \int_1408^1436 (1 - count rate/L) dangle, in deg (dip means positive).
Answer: 5.05 deg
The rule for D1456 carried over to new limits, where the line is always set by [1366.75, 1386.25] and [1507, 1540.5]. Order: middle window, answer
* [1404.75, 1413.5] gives -0.03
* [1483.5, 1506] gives -0.09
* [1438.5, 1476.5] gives 0.17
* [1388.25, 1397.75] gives 0.01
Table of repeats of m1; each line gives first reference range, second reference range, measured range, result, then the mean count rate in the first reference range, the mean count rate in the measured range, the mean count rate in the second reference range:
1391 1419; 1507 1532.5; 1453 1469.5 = 0.071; 1.55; 1.22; 1.05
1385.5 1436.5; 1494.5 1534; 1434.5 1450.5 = 0.468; 1.38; 0.843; 1.12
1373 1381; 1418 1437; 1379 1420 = -0.142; 1.62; 1.55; 1.06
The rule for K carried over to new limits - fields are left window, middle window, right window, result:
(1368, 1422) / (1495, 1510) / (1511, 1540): 1.68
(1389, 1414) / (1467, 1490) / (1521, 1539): -2.18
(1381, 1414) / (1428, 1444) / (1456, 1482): 7.56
